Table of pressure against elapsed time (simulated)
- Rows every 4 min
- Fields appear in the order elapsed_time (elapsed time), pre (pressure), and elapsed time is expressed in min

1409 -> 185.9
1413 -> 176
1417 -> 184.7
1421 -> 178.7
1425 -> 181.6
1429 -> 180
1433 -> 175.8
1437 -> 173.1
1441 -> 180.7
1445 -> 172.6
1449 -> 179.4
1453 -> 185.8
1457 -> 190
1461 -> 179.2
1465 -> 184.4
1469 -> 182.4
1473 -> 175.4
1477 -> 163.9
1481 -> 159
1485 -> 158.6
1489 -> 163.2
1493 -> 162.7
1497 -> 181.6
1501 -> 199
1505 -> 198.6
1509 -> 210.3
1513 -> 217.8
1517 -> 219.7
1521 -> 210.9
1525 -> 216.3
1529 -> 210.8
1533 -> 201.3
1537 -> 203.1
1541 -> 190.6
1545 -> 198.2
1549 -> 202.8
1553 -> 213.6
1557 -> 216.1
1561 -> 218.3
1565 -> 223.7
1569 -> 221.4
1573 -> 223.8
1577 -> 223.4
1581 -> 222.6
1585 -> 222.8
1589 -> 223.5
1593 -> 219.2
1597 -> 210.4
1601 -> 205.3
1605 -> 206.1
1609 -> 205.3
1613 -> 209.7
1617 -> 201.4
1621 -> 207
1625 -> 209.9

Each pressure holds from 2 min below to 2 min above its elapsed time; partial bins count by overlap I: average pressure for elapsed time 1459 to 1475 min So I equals 180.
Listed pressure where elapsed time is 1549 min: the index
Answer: 202.8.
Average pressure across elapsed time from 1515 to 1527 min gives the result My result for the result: 216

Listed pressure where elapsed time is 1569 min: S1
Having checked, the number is 221.4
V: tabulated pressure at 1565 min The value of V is 223.7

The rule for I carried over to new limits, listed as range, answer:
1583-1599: 219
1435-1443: 177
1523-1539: 208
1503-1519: 212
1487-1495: 163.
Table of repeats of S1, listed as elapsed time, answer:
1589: 223.5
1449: 179.4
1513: 217.8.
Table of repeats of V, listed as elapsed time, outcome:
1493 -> 162.7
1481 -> 159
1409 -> 185.9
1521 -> 210.9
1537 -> 203.1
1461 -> 179.2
